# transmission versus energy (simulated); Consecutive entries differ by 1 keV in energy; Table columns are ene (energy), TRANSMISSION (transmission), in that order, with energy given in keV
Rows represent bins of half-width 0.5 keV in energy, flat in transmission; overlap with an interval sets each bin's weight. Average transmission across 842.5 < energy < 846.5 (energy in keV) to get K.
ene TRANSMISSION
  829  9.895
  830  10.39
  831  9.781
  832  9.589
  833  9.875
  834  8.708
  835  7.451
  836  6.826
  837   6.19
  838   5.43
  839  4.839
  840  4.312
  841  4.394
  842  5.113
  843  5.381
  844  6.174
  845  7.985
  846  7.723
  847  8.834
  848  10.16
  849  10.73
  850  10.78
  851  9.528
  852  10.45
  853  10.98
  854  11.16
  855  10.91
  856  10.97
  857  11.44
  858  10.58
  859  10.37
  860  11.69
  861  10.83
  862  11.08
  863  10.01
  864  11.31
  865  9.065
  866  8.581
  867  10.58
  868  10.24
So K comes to 6.82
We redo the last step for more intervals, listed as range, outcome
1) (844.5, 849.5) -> 9.09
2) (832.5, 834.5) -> 9.29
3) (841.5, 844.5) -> 5.56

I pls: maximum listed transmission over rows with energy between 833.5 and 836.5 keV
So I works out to 8.708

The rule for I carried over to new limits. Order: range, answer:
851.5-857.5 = 11.44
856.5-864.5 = 11.69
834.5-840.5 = 7.451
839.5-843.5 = 5.381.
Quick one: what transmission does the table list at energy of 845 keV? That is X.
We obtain 7.985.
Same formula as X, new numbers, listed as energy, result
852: 10.45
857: 11.44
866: 8.581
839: 4.839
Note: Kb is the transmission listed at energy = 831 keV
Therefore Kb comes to 9.781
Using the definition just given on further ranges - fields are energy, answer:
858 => 10.58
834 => 8.708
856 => 10.97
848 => 10.16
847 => 8.834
